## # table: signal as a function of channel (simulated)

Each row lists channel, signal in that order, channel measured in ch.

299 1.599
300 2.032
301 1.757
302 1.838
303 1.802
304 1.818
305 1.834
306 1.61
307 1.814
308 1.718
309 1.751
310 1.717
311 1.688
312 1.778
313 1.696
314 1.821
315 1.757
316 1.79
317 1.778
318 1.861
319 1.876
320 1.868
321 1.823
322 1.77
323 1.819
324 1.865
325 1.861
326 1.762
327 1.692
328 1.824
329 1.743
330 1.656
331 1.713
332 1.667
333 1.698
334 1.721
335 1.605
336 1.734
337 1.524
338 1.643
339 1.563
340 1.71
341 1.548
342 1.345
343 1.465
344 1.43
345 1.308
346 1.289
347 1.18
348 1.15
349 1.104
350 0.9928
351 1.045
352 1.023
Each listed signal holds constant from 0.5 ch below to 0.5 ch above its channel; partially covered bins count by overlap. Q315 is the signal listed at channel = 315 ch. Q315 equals 1.757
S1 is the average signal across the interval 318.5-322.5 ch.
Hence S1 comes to 1.83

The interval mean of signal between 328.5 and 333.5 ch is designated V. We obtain 1.7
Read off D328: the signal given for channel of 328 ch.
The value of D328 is 1.824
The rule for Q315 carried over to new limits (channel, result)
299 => 1.599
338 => 1.643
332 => 1.667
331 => 1.713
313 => 1.696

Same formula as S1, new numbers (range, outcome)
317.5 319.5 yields 1.87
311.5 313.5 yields 1.74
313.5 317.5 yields 1.79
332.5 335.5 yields 1.67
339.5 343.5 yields 1.52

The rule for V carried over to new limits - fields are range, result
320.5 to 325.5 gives 1.83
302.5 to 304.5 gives 1.81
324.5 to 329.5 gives 1.78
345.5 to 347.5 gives 1.23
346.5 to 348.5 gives 1.17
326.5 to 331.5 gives 1.73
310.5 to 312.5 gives 1.73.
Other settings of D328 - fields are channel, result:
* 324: 1.865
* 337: 1.524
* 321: 1.823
